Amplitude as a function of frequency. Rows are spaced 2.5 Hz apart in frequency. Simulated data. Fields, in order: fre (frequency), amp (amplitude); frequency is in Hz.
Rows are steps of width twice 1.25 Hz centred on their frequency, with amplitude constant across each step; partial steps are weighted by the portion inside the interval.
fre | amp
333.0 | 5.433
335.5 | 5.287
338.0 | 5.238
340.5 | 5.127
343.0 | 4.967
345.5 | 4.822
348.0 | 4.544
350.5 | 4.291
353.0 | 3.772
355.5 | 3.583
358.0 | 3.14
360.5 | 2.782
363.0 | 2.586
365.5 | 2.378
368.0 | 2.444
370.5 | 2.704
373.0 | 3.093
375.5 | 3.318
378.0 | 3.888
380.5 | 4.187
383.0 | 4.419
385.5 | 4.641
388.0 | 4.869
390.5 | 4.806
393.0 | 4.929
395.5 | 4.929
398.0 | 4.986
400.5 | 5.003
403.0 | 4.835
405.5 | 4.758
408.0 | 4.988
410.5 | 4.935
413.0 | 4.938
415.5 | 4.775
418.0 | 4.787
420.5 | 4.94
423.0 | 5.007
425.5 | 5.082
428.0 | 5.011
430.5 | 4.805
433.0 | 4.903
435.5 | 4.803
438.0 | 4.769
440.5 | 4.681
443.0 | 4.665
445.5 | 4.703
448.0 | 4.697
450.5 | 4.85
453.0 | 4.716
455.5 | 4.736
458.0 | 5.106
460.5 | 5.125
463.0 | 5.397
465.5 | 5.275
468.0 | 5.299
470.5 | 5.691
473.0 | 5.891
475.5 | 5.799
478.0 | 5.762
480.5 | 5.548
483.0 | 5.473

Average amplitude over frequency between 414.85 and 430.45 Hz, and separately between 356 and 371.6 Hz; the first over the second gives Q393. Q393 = 1.8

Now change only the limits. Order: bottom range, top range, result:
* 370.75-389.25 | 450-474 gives 1.31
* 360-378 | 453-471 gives 1.83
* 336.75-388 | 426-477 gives 1.32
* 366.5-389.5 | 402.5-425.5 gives 1.31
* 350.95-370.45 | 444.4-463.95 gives 1.64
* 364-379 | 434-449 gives 1.60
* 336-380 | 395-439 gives 1.32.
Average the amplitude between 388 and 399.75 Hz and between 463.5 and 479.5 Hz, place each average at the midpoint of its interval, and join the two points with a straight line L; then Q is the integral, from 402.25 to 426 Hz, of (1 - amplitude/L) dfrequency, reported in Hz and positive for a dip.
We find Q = 0.90 Hz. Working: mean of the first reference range 4.91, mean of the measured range 4.9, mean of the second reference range 5.61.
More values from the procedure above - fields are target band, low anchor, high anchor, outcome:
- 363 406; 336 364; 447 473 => 3.75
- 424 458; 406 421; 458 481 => 2.44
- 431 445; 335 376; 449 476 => 0.39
